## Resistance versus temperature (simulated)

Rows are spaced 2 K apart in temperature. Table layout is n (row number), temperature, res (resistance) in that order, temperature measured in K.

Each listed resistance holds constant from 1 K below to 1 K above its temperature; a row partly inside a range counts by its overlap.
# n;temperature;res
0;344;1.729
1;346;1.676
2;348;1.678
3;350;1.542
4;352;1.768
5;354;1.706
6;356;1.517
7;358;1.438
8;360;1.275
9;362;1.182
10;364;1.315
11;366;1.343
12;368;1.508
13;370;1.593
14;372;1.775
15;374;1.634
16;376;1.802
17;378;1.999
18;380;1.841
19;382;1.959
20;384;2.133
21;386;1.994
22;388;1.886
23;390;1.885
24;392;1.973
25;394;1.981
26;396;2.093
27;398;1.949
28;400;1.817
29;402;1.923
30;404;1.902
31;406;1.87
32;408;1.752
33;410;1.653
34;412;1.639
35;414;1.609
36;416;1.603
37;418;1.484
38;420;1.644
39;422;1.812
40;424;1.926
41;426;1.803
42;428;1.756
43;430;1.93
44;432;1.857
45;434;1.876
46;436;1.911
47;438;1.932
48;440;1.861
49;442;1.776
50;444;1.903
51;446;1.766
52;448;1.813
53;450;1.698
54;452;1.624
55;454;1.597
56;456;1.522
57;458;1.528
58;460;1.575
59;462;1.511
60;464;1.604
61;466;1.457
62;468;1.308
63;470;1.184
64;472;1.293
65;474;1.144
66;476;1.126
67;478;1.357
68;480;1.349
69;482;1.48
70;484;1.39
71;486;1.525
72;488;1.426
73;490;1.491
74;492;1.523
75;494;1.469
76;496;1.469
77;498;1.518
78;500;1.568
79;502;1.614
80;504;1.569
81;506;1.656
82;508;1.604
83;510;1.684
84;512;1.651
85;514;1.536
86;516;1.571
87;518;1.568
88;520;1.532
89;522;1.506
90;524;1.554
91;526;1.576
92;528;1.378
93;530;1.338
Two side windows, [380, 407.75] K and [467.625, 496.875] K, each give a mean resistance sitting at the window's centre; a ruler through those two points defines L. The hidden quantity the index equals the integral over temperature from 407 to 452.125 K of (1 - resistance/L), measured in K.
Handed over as -1.7 K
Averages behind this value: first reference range 1.94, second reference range 1.37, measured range 1.77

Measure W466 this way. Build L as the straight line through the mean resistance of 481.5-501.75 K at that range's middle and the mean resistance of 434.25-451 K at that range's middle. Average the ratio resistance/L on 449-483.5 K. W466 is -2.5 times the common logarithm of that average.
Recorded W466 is 0.168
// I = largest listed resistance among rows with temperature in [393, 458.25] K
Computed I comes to 2.093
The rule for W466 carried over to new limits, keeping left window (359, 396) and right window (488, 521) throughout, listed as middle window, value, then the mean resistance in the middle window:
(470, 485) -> 0.23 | 1.3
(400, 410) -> -0.08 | 1.84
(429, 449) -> -0.13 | 1.86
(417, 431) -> -0.06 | 1.77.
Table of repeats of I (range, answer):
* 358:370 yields 1.593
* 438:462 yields 1.932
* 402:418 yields 1.923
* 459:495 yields 1.604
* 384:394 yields 2.133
